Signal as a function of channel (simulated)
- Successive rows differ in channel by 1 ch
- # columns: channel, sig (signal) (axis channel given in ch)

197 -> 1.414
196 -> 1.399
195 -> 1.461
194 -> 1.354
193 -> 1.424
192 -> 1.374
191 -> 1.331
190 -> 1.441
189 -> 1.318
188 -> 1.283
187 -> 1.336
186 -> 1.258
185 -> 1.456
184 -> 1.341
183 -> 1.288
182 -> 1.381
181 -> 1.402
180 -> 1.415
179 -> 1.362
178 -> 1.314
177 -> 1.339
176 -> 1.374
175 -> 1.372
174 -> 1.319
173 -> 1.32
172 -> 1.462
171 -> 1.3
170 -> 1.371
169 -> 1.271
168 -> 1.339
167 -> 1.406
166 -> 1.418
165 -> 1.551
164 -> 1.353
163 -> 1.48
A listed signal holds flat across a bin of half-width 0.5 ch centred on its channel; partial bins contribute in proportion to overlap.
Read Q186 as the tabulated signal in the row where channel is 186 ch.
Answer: 1.258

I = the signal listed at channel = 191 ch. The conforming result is 1.331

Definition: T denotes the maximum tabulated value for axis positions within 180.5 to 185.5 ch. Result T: 1.456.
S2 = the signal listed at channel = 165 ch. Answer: 1.551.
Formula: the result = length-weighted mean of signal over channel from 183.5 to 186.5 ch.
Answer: 1.35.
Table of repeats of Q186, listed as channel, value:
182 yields 1.381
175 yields 1.372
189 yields 1.318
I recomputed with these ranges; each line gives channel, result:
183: 1.288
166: 1.418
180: 1.415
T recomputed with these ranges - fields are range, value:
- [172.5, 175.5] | 1.372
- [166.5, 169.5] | 1.406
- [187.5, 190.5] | 1.441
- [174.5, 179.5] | 1.374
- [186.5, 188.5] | 1.336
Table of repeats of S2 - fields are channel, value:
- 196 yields 1.399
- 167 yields 1.406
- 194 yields 1.354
